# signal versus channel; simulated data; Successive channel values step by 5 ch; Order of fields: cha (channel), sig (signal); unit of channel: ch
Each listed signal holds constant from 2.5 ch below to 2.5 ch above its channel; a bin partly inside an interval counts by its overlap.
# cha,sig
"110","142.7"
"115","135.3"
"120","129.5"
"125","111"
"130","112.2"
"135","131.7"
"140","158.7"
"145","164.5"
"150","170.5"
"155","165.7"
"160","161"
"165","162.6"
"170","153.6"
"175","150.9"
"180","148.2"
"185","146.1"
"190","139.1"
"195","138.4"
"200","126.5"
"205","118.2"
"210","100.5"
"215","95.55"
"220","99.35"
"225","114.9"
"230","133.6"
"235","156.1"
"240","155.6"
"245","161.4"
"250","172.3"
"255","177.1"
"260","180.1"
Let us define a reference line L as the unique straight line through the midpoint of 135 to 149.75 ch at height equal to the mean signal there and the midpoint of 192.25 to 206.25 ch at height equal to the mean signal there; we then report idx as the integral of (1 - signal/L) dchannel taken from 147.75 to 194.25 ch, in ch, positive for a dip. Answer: -3.7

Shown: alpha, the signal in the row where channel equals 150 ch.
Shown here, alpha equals 170.5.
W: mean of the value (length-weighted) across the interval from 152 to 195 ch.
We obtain 153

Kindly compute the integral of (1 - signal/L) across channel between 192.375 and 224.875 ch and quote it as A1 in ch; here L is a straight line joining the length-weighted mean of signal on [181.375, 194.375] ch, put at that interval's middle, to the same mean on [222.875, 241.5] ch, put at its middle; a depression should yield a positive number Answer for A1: 6.4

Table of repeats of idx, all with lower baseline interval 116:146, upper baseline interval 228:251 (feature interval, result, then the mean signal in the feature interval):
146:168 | -4.2 ch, 165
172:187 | -0.6 ch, 149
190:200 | 0.7 ch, 136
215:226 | 3.5 ch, 103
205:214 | 2.7 ch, 105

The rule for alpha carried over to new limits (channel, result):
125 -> 111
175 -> 150.9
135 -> 131.7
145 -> 164.5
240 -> 155.6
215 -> 95.55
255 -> 177.1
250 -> 172.3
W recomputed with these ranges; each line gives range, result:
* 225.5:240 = 143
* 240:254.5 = 166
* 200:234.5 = 114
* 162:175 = 157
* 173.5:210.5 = 135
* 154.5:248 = 138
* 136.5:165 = 163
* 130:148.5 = 147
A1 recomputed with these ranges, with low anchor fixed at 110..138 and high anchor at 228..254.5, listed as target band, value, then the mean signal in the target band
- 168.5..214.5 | 3.3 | 134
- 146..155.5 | -2.5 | 168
